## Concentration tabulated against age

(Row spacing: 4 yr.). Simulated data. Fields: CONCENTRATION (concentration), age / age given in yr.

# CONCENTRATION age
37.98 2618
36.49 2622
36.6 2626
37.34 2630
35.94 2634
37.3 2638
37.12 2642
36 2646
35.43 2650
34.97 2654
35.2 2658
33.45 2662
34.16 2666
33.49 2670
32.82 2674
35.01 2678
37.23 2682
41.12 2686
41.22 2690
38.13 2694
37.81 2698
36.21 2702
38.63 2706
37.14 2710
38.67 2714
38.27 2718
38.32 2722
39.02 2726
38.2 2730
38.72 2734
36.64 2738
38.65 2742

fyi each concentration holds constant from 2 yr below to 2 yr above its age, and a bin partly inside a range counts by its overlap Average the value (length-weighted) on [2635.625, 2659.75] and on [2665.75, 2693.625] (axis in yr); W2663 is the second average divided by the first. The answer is 1.0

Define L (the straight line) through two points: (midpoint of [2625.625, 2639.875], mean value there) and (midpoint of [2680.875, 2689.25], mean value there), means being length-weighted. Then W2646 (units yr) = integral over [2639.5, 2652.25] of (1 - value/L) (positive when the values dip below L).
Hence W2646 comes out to 0.4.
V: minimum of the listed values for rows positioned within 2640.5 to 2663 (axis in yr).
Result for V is 33.45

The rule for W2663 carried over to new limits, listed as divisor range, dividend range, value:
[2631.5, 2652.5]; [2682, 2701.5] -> 1.07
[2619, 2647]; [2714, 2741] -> 1.04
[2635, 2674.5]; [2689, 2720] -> 1.09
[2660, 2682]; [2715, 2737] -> 1.13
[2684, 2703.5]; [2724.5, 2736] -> 0.99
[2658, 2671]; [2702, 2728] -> 1.12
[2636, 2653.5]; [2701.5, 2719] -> 1.04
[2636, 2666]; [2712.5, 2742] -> 1.08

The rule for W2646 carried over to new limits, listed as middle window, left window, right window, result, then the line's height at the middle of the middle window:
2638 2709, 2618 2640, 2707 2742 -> 2.04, 37.5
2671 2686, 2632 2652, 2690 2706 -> 0.69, 37.4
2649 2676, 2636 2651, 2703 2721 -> 2.03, 37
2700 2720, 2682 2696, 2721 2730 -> 0.66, 39.1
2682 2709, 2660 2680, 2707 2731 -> -1.93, 36.1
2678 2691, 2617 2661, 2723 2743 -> -0.62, 37.2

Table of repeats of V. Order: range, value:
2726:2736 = 38.2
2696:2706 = 36.21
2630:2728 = 32.82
